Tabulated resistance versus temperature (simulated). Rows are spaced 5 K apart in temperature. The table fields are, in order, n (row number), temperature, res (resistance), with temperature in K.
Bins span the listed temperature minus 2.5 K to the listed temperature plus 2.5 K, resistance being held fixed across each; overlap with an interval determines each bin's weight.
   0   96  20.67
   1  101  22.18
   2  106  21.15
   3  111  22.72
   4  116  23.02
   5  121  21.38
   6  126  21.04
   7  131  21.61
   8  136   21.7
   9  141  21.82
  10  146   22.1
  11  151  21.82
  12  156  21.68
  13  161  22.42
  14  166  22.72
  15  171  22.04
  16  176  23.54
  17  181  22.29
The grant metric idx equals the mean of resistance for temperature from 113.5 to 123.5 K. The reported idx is 22.2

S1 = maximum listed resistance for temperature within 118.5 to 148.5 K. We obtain 22.1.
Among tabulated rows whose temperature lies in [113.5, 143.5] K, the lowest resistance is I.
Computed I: 21.04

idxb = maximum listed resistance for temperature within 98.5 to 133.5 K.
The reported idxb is 23.02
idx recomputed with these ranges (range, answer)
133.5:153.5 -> 21.9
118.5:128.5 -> 21.2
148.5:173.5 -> 22.1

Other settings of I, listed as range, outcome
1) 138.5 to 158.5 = 21.68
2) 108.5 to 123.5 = 21.38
